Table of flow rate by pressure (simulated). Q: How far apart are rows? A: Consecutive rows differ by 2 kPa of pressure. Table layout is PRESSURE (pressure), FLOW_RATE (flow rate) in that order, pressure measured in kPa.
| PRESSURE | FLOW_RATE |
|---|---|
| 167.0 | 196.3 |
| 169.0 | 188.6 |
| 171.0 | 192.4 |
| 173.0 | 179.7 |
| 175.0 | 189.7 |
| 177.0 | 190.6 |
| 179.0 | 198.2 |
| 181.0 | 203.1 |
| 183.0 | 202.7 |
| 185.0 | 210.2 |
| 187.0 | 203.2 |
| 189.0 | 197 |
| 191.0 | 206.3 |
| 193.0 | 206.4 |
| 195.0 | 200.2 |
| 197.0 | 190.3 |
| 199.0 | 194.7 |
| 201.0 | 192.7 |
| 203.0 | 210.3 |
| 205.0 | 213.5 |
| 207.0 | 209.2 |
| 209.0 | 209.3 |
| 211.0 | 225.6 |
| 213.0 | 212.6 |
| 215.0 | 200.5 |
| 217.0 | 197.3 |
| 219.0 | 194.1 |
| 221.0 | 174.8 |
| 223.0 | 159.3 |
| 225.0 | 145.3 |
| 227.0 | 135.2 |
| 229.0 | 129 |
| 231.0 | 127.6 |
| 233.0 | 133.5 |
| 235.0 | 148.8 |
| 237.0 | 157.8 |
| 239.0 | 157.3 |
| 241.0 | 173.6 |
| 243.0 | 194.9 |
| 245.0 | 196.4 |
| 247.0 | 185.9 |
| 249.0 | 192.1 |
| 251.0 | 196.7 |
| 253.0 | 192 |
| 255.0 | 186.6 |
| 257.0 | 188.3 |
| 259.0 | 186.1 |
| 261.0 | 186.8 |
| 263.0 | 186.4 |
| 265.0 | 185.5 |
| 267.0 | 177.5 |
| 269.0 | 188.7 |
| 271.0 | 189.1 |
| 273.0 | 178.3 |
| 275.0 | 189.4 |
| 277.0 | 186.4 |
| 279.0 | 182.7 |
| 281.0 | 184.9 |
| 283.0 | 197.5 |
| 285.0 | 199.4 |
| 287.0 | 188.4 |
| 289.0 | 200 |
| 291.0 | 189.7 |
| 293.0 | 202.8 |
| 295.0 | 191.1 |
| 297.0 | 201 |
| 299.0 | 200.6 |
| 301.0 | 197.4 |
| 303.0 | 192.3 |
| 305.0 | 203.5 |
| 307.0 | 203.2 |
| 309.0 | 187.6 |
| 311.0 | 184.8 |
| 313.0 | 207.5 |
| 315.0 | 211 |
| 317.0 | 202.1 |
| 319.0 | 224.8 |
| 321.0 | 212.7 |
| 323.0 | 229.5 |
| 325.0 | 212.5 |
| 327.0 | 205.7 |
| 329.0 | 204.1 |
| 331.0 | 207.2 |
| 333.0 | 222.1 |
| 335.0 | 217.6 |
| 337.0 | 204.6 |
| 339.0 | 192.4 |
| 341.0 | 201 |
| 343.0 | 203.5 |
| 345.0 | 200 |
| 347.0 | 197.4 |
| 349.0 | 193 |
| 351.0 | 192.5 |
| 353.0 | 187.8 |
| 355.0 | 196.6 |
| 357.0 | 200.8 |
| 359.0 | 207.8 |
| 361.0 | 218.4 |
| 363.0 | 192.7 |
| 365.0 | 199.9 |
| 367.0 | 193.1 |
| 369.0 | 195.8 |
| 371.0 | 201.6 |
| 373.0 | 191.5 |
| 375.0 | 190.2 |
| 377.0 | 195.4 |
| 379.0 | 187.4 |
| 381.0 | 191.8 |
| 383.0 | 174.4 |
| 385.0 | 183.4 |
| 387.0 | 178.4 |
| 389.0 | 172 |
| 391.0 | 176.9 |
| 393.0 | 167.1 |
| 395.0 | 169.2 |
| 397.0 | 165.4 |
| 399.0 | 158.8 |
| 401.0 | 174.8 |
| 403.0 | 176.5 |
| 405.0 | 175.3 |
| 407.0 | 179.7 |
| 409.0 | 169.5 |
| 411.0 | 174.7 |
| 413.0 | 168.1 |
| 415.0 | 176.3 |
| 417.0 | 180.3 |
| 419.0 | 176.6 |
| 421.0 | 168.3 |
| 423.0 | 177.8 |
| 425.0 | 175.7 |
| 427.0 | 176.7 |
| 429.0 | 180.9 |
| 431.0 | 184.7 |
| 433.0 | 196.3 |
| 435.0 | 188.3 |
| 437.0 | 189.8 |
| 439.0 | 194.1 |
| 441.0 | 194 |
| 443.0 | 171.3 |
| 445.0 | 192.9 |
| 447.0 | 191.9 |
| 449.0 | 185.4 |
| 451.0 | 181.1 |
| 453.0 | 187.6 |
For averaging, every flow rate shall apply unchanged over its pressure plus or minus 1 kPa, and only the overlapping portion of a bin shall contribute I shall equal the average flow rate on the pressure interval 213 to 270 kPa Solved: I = 175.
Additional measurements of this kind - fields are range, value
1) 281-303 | 196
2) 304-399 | 197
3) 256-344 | 198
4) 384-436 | 176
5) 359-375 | 199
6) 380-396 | 177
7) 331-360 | 201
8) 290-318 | 198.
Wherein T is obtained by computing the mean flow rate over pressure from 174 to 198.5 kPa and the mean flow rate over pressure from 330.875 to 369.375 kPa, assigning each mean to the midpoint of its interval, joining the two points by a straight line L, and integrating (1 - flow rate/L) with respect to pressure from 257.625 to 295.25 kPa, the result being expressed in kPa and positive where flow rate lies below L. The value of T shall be 2.2 kPa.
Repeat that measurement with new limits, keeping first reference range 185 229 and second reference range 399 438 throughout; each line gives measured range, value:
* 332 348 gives -1.9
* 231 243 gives 2.2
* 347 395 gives -2.4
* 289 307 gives -1.1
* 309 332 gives -2.9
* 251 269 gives 0.2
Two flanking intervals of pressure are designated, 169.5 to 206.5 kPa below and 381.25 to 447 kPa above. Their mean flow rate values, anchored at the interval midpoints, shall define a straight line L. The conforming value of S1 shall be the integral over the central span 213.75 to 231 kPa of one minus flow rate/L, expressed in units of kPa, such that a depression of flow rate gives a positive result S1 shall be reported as 2.7 kPa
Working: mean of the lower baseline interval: 199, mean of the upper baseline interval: 178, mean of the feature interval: 165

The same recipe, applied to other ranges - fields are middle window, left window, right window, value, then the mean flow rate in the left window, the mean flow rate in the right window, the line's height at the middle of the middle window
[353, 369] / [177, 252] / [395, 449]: -1.7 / 186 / 179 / 181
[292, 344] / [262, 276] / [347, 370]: -3.4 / 185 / 198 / 192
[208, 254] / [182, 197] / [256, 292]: 4.7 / 203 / 188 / 196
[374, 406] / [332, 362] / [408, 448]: 2.3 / 202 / 181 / 191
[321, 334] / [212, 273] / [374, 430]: -2.7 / 176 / 176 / 176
